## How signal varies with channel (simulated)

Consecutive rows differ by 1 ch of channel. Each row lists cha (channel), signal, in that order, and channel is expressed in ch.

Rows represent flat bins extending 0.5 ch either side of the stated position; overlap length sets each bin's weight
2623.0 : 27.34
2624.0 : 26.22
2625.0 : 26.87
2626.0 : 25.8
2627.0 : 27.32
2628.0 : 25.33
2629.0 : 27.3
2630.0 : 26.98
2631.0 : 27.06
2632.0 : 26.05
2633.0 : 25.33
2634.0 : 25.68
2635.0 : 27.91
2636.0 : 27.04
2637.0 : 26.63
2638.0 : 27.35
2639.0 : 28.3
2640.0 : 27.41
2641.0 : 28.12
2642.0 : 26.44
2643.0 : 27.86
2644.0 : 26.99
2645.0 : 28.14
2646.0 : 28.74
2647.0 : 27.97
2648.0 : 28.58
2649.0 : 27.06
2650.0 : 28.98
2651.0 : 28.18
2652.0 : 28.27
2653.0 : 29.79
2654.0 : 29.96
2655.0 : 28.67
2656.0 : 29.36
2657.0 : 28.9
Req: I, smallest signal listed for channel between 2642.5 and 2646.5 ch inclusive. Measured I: 26.99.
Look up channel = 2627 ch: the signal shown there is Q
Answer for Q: 27.32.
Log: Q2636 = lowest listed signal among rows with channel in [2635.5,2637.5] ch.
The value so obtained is 26.63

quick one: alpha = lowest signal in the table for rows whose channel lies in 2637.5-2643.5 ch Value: 26.44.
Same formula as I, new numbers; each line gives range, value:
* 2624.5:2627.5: 25.8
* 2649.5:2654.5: 28.18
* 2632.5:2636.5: 25.33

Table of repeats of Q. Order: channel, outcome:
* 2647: 27.97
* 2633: 25.33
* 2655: 28.67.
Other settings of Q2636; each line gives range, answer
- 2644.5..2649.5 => 27.06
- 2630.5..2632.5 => 26.05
